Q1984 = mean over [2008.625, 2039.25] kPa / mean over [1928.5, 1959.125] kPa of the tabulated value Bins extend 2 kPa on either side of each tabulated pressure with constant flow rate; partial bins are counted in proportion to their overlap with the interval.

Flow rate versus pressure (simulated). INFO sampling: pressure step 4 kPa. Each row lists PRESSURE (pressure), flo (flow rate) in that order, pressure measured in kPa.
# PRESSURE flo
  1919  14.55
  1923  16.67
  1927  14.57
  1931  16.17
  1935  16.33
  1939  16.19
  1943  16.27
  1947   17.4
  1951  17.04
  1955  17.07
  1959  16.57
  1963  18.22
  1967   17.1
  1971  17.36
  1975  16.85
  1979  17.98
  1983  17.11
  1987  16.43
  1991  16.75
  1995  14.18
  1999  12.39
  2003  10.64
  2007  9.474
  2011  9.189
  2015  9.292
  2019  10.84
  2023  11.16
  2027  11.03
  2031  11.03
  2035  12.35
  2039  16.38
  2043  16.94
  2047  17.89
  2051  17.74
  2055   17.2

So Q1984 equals 0.7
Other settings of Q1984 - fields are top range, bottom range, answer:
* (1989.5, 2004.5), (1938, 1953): 0.80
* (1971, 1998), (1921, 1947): 1.02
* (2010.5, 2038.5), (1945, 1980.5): 0.64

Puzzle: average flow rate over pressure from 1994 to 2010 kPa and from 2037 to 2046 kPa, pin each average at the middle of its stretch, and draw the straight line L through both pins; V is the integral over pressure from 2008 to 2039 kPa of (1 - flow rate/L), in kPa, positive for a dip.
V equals 7.2 kPa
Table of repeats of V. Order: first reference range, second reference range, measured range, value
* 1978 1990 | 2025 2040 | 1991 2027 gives 8.5 kPa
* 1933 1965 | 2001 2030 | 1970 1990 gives -4.8 kPa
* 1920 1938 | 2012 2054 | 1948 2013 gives -2.5 kPa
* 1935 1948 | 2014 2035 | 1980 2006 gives -2.8 kPa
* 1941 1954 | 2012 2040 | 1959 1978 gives -2.3 kPa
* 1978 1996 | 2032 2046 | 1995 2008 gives 3.8 kPa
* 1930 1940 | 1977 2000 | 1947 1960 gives -0.7 kPa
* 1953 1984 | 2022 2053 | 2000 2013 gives 4.8 kPa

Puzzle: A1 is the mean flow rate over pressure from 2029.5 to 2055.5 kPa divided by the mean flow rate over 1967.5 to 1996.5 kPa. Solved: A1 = 0.94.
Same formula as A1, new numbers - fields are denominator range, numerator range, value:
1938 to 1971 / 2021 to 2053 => 0.84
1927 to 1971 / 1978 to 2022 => 0.77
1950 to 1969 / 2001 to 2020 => 0.57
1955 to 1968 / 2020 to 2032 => 0.64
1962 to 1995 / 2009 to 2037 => 0.63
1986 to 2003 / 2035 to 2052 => 1.16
